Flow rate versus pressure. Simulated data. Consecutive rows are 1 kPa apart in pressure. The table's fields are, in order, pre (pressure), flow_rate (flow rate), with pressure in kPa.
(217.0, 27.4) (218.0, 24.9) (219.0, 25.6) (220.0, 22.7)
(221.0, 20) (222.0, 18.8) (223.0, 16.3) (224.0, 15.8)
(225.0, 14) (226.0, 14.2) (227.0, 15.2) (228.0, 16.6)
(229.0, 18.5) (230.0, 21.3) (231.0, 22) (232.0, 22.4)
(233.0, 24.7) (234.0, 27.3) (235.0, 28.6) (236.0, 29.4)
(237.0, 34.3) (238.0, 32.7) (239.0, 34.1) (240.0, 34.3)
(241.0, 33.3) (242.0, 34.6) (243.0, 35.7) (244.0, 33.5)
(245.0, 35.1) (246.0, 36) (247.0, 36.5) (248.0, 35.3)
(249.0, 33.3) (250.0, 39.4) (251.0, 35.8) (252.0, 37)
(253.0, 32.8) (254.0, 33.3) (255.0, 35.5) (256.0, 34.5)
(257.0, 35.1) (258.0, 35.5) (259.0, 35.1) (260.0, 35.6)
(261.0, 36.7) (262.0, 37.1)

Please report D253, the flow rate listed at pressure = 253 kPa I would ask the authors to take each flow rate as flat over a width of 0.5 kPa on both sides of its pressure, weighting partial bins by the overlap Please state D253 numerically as 32.8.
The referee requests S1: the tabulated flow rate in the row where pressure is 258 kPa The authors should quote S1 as 35.5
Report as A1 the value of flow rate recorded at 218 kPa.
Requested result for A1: 24.9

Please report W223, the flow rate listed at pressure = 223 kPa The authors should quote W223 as 16.3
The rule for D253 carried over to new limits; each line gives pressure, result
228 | 16.6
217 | 27.4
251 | 35.8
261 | 36.7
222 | 18.8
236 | 29.4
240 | 34.3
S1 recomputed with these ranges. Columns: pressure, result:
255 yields 35.5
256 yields 34.5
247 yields 36.5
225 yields 14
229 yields 18.5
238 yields 32.7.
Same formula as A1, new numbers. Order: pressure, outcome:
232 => 22.4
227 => 15.2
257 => 35.1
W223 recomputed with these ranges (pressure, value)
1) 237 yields 34.3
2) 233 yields 24.7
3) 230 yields 21.3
